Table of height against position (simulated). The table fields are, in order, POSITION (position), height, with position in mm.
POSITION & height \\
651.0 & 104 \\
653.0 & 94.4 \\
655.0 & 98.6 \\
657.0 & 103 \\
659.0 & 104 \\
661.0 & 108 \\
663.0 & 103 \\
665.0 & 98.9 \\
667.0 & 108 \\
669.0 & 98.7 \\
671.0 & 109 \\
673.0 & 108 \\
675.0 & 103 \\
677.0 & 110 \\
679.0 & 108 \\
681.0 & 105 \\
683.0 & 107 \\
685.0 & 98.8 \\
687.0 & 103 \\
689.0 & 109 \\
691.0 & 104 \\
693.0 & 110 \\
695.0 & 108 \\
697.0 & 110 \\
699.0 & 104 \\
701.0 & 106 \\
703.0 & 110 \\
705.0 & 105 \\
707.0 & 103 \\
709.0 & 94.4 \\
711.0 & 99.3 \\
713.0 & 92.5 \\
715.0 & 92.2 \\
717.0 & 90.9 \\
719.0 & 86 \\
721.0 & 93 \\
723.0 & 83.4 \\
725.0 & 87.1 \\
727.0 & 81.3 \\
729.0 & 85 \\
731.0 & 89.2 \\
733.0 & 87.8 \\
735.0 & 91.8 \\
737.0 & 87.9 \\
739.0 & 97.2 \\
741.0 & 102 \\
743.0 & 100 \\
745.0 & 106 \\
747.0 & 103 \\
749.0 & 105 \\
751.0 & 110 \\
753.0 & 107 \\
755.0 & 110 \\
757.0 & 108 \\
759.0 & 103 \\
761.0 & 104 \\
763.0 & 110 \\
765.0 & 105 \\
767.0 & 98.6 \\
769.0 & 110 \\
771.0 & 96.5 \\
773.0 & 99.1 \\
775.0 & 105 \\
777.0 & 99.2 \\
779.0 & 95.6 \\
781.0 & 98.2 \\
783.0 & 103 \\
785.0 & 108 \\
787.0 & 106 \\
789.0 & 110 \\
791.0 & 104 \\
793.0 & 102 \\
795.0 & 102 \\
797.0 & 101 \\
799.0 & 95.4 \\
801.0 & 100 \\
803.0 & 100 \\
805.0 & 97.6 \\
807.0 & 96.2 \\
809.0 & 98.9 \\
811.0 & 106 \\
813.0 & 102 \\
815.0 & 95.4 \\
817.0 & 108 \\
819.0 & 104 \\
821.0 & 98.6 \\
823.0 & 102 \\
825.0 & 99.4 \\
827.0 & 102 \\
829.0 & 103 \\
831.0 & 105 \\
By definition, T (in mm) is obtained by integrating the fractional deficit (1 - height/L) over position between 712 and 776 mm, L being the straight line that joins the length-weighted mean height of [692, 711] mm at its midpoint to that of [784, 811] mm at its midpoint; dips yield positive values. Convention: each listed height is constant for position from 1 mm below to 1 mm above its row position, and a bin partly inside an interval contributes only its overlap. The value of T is 3.7 mm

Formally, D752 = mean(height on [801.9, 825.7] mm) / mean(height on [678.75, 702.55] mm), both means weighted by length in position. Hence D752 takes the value 0.9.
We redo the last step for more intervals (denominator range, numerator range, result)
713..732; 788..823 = 1.15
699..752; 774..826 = 1.06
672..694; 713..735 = 0.83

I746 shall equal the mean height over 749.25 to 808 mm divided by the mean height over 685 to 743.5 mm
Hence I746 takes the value 1.1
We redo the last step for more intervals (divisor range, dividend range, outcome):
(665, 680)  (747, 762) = 1.01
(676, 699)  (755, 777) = 0.98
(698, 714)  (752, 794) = 1.02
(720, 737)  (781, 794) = 1.20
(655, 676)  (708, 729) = 0.86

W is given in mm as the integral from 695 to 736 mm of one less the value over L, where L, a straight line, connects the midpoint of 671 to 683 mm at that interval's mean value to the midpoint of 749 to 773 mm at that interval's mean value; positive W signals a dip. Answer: 4.4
